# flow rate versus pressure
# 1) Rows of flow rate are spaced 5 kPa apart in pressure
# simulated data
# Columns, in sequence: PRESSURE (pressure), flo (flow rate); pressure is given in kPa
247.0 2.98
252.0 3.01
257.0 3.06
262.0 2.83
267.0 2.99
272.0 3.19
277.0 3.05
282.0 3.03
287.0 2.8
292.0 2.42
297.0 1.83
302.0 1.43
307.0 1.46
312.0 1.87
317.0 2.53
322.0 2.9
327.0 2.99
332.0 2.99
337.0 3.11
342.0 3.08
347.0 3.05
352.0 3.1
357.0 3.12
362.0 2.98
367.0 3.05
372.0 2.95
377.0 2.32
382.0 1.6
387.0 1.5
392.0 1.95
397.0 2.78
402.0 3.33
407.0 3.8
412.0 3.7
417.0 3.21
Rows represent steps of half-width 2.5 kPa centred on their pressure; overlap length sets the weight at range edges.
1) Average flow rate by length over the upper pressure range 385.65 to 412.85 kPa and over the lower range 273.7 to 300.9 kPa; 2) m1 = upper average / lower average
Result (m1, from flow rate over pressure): 1.10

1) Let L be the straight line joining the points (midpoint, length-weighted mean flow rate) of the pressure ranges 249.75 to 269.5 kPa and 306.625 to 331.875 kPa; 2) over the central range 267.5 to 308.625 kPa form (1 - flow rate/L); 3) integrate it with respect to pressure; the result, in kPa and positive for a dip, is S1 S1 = 4.6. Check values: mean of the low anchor 2.97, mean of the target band 2.45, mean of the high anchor 2.49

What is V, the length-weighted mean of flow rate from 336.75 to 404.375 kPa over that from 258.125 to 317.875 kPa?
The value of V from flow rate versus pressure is 1.09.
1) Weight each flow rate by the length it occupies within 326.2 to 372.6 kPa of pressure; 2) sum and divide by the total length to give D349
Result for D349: 3.05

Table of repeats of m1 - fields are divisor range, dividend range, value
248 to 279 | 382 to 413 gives 0.89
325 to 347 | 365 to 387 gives 0.77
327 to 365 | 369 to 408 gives 0.81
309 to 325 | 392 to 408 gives 1.26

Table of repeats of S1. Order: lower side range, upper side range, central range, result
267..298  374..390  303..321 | 3.64 kPa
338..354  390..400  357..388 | 2.84 kPa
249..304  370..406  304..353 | -2.42 kPa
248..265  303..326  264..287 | -2.71 kPa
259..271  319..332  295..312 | 7.70 kPa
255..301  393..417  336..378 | 1.27 kPa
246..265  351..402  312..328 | 0.61 kPa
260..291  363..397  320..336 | -2.13 kPa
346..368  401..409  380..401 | 8.44 kPa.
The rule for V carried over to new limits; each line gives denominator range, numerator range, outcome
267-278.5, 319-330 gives 0.95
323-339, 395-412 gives 1.12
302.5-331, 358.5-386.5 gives 1.09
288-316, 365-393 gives 1.18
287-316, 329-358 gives 1.59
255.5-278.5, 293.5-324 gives 0.66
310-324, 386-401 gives 0.93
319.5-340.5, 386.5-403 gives 0.80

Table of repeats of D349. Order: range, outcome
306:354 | 2.74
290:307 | 1.81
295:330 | 2.16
